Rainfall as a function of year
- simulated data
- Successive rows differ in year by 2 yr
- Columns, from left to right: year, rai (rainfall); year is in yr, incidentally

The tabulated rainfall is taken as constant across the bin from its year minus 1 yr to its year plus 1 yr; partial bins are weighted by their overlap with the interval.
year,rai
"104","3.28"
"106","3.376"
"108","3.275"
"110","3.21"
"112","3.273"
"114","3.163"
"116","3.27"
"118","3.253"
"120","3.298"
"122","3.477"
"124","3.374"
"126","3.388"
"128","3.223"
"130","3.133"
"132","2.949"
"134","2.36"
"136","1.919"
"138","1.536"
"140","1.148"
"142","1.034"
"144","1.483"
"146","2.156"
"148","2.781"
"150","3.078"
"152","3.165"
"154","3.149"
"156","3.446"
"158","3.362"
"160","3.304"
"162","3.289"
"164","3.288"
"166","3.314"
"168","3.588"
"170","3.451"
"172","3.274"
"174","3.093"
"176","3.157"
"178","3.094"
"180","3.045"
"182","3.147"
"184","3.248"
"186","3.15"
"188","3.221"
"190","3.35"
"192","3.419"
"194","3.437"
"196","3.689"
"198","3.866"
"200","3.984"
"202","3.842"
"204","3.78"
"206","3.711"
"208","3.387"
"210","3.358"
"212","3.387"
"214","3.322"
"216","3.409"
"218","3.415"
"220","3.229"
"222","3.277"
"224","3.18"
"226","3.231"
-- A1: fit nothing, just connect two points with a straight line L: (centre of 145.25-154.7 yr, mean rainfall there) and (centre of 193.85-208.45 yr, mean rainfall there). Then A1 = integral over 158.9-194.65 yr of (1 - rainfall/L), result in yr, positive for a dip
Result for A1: 0.5 yr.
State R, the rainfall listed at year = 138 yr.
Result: 1.536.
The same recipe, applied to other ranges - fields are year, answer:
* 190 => 3.35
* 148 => 2.781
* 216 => 3.409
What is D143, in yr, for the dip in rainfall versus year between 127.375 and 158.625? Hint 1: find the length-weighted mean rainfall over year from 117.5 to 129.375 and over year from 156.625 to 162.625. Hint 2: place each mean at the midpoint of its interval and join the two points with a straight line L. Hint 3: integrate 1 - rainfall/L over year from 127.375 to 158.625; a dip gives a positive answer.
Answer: 8.0 yr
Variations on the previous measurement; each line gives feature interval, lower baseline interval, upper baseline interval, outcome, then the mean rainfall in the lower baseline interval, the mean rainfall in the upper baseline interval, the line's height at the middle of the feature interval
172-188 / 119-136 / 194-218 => 1.3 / 3.08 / 3.6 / 3.42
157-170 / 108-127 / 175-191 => -0.6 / 3.3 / 3.18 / 3.21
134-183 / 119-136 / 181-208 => 7.5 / 3.08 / 3.52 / 3.28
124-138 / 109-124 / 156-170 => 2.3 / 3.28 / 3.37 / 3.31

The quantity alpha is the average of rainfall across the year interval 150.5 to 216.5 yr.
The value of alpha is 3.38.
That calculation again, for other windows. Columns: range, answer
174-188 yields 3.14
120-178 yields 2.87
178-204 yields 3.45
